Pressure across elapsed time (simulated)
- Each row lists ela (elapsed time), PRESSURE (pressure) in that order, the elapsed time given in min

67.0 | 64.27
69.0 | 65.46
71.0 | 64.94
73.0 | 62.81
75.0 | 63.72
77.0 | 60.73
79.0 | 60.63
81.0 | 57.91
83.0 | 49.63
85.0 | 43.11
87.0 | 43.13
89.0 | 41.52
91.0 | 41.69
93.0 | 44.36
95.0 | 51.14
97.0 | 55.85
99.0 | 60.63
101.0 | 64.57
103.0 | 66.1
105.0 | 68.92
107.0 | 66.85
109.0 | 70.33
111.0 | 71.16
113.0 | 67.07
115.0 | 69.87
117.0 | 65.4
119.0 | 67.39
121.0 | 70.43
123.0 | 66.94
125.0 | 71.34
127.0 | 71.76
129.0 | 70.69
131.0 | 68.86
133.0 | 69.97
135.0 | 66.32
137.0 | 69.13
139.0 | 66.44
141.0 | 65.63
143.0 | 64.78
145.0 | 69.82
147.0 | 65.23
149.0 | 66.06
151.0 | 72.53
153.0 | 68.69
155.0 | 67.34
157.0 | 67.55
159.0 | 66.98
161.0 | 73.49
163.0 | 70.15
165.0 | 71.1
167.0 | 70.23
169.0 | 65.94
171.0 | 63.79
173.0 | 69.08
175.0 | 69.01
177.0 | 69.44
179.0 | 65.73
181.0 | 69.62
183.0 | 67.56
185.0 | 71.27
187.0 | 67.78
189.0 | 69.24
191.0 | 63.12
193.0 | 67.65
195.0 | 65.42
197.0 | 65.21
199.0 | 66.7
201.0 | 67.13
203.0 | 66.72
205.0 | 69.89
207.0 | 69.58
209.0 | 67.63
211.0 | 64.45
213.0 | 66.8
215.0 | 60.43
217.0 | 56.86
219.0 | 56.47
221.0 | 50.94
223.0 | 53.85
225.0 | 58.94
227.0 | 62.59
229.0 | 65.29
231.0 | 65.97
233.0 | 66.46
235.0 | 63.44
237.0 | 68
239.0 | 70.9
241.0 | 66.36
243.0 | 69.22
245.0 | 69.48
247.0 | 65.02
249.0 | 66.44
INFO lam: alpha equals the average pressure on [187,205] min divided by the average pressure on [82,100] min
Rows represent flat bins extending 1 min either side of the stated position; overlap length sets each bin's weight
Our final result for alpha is 1.39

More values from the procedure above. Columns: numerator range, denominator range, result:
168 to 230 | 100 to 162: 0.95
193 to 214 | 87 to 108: 1.21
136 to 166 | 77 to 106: 1.27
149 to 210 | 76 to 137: 1.11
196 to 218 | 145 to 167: 0.95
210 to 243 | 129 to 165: 0.92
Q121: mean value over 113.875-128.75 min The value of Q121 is 69.1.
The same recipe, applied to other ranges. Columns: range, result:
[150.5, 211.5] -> 68.1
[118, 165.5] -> 68.7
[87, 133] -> 63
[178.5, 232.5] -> 64.6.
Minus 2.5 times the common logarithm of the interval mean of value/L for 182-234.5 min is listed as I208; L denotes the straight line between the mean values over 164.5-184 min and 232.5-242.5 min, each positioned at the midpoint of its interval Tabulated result 0.05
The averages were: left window 68.1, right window 67.2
